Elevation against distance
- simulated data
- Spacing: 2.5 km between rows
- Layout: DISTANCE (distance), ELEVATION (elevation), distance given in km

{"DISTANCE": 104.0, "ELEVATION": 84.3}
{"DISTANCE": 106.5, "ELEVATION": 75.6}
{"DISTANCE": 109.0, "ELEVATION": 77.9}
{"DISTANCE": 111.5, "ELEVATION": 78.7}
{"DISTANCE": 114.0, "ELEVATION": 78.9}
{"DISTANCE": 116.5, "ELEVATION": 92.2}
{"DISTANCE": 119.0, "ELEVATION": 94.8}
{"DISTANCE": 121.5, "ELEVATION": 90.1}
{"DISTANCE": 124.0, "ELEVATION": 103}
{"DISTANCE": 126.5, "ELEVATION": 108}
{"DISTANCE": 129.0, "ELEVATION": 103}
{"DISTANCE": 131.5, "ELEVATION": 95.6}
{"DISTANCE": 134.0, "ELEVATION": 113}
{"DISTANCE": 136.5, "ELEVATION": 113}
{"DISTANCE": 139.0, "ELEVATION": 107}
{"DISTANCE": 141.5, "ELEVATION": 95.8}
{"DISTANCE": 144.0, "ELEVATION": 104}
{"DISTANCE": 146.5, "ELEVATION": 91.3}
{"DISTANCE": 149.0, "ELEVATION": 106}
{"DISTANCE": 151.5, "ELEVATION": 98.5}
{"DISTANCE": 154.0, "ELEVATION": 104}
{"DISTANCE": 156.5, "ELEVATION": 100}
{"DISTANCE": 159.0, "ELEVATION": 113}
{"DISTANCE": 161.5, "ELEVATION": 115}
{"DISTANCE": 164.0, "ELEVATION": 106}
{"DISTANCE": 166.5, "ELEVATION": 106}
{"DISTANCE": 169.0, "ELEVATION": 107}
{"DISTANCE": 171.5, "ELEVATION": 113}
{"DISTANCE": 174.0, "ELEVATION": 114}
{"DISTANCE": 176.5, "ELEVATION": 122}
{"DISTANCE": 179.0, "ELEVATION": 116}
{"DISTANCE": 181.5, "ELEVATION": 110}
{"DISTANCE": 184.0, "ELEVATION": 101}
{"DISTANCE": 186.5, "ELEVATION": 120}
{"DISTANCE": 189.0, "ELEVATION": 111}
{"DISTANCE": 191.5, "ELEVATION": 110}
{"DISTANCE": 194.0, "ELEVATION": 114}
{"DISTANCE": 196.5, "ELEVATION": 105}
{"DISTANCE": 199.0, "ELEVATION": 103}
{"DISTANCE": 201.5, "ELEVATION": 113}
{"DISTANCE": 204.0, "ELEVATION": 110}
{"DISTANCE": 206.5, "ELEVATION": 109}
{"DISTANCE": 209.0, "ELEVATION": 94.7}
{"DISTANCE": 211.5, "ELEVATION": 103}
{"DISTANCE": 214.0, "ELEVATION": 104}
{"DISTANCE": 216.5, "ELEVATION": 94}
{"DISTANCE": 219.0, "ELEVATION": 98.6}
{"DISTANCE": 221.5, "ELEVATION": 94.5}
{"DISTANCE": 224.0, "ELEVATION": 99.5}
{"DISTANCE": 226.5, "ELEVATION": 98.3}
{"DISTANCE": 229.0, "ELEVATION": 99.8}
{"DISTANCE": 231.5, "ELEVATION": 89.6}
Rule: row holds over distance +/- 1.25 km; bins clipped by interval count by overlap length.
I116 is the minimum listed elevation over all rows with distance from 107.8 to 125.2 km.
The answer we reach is 77.9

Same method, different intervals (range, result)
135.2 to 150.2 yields 91.3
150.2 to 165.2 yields 98.5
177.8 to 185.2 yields 101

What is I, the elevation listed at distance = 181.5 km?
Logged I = 110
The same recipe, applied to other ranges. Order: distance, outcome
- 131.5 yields 95.6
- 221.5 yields 94.5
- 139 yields 107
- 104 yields 84.3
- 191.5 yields 110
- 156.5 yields 100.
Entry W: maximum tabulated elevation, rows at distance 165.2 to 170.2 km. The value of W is 107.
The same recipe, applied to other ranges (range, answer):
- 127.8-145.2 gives 113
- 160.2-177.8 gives 122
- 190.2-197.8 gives 114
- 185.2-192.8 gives 120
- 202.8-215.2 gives 110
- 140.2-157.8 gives 106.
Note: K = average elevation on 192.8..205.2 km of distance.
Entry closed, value 109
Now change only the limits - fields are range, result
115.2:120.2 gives 93.3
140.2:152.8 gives 99.2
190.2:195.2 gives 112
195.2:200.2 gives 104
